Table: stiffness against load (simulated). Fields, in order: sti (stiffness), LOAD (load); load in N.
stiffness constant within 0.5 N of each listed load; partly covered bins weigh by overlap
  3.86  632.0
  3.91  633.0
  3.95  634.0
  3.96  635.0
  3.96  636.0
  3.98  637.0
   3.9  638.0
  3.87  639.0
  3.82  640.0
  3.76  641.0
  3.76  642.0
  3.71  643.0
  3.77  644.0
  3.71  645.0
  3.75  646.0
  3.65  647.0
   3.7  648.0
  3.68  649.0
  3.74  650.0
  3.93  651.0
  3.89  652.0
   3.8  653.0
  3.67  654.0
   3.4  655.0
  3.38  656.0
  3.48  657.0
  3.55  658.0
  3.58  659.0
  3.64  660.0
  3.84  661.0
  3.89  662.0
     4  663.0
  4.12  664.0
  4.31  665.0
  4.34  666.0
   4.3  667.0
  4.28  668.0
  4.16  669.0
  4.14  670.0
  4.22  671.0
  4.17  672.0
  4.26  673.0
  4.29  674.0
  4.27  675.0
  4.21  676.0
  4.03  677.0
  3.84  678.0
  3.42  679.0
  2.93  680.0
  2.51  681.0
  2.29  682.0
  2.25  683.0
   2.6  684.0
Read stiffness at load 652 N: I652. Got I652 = 3.89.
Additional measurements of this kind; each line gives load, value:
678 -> 3.84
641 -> 3.76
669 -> 4.16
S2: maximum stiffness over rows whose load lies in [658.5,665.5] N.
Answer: 4.31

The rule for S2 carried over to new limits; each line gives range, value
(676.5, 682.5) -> 4.03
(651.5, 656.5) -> 3.89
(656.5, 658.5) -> 3.55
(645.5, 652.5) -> 3.93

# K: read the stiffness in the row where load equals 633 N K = 3.91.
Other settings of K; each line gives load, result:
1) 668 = 4.28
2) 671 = 4.22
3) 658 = 3.55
